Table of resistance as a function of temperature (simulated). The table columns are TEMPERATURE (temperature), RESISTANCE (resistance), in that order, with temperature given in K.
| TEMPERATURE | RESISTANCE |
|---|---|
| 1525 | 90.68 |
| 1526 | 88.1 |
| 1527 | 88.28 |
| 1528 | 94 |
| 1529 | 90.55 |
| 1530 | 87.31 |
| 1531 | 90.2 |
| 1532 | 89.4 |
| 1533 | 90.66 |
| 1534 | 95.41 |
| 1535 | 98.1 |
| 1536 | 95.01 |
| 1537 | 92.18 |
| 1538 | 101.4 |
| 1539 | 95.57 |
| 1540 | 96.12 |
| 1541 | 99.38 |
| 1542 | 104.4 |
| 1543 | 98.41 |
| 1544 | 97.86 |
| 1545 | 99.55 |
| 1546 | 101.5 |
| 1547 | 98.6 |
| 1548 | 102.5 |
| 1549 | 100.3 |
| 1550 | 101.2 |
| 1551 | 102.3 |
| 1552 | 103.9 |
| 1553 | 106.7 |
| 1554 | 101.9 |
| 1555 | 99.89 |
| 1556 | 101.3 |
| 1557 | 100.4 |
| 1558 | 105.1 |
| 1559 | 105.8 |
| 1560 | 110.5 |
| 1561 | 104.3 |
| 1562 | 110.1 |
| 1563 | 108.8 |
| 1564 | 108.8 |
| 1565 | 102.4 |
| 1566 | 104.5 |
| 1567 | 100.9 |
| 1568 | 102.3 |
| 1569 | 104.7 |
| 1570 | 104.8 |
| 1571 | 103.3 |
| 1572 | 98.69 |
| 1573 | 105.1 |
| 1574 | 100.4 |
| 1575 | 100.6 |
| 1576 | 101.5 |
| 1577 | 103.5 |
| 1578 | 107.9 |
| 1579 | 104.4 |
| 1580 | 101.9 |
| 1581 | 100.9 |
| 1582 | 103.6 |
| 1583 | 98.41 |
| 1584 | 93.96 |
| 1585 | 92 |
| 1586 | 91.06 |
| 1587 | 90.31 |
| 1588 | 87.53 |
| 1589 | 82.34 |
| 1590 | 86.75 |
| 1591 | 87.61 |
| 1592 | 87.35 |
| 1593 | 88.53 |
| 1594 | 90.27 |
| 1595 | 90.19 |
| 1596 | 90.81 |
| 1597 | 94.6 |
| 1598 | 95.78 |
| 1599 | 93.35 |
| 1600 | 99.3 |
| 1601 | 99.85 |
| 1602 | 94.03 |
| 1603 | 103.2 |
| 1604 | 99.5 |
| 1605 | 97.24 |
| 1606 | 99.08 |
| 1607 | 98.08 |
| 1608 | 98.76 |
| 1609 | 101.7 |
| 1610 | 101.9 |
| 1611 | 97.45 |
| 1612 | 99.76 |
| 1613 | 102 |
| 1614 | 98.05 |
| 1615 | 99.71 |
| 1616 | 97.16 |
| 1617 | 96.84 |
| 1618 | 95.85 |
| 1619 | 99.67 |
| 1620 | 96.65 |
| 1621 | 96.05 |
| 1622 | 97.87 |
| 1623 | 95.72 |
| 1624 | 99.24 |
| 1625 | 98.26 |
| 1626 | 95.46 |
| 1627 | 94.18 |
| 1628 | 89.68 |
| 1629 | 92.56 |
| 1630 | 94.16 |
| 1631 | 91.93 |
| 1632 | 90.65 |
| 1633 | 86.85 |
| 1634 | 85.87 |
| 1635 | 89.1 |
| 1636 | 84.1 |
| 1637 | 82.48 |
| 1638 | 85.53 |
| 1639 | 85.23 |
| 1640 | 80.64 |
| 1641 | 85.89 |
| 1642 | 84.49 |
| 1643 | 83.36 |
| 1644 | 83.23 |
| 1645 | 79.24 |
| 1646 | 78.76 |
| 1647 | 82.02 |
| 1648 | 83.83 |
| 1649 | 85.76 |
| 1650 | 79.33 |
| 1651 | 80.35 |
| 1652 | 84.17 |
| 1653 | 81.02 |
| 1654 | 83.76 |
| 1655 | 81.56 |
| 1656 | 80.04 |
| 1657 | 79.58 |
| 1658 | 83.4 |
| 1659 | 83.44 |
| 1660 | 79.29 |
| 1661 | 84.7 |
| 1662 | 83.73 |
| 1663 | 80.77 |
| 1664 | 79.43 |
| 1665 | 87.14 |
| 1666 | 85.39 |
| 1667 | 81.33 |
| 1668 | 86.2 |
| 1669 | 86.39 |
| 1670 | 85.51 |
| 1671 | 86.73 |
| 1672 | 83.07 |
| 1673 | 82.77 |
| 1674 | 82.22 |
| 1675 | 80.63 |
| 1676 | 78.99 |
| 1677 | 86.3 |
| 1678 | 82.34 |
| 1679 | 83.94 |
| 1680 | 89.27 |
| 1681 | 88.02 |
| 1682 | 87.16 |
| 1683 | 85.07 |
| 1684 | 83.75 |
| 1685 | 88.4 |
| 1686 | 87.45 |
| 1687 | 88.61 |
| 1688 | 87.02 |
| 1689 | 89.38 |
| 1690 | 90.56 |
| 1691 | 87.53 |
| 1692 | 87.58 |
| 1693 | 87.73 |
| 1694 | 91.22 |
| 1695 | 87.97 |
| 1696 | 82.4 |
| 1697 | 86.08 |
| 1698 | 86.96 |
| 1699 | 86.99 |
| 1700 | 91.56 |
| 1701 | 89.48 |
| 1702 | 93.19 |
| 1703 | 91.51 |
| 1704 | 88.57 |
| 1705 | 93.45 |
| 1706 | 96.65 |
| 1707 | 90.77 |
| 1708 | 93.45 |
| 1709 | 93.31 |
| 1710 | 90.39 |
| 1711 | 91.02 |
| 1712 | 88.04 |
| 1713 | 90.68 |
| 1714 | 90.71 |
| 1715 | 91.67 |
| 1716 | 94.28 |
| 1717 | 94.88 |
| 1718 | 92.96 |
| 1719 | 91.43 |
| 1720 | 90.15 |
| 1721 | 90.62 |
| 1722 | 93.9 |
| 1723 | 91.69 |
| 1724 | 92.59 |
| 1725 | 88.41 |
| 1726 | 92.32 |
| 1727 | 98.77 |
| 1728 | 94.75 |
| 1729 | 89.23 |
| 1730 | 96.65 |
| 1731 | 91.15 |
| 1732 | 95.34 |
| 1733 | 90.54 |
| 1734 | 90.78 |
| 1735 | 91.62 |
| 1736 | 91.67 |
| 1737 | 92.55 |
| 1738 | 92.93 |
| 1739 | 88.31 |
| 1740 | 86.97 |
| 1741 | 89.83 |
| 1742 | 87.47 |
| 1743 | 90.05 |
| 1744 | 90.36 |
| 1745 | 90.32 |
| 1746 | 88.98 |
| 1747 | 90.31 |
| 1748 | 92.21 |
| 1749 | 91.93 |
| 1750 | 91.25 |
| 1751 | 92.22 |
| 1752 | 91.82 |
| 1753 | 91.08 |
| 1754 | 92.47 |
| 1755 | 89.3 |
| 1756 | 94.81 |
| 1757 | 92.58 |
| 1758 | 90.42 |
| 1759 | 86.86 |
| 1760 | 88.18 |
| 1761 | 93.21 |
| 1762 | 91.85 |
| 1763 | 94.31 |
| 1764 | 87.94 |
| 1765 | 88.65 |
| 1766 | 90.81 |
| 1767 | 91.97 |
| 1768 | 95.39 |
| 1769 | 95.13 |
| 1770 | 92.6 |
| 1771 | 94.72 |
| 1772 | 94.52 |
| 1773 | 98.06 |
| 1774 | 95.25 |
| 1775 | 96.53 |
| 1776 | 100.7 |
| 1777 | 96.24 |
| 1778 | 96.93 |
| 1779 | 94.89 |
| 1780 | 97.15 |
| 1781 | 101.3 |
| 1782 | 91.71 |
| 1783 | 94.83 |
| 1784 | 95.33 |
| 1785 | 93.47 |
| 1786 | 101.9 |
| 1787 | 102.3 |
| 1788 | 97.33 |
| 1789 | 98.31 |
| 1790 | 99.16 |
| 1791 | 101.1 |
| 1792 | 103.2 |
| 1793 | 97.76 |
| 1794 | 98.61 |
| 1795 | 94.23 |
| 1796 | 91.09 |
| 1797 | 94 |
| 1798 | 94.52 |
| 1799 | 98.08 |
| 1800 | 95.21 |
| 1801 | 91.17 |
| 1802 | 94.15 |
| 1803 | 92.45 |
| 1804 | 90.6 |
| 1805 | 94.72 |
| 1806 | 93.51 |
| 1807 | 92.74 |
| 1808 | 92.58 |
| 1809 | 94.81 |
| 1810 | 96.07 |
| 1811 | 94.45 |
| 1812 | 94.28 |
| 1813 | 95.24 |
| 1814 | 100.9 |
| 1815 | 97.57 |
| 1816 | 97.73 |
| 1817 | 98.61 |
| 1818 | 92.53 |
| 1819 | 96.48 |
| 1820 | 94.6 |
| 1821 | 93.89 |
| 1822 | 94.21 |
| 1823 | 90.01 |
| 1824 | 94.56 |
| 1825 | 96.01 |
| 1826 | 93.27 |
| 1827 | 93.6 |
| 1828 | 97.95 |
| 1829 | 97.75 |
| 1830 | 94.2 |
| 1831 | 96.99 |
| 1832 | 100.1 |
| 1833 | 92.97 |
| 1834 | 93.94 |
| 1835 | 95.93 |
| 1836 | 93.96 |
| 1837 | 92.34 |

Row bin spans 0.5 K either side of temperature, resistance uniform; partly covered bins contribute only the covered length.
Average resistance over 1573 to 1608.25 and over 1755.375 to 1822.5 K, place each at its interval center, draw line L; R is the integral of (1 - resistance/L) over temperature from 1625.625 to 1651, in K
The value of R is 2.6 K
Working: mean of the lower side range 96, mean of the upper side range 95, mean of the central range 86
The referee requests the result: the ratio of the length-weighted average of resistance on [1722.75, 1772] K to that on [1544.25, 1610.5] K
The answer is 0.92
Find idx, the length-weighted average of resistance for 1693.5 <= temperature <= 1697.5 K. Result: 86.9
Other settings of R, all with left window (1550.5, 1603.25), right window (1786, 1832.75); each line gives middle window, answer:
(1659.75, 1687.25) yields 3.7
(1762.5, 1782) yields 0.3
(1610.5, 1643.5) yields 2.0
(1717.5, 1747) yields 1.7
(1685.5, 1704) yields 1.7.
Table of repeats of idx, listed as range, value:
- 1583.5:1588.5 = 91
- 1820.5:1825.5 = 93.7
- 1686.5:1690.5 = 88.9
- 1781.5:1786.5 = 95.4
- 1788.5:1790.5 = 98.7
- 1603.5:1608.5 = 98.5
